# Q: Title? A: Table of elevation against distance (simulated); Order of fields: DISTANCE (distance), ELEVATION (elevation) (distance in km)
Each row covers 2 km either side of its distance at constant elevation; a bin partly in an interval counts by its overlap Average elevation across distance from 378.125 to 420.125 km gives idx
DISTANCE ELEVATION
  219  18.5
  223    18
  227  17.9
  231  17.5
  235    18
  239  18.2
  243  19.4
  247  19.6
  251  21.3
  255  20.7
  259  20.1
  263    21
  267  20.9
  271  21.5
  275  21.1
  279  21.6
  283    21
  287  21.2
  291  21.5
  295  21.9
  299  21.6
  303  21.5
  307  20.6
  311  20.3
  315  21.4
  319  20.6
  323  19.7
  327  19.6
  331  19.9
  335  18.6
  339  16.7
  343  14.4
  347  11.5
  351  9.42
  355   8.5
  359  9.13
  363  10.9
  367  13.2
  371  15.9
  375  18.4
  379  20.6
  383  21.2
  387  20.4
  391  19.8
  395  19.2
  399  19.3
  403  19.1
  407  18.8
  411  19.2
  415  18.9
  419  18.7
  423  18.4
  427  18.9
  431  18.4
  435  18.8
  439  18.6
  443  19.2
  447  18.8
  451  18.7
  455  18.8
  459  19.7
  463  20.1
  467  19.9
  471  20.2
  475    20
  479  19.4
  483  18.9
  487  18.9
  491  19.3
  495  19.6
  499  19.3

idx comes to 19.6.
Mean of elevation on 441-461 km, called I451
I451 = 19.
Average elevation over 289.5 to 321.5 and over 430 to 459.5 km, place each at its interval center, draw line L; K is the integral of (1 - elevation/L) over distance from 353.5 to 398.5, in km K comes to 8.2 km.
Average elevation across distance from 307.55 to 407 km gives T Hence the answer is 17.1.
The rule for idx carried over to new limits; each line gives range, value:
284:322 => 21.1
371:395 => 19.7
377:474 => 19.3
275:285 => 21.3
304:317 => 20.8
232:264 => 19.7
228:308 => 20.5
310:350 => 18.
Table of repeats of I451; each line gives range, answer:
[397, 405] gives 19.2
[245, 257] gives 20.5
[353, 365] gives 9.51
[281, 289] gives 21.1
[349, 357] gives 8.96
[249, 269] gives 20.8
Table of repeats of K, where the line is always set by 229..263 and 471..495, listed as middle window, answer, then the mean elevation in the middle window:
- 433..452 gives 0.57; 18.8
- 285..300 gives -1.63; 21.5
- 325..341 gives 0.60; 18.7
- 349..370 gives 9.65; 10.5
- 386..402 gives -0.15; 19.6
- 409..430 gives 0.66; 18.8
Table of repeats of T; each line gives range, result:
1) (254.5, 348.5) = 20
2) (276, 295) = 21.4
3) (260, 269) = 20.9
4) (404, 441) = 18.8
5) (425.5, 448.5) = 18.8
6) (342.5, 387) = 14.2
